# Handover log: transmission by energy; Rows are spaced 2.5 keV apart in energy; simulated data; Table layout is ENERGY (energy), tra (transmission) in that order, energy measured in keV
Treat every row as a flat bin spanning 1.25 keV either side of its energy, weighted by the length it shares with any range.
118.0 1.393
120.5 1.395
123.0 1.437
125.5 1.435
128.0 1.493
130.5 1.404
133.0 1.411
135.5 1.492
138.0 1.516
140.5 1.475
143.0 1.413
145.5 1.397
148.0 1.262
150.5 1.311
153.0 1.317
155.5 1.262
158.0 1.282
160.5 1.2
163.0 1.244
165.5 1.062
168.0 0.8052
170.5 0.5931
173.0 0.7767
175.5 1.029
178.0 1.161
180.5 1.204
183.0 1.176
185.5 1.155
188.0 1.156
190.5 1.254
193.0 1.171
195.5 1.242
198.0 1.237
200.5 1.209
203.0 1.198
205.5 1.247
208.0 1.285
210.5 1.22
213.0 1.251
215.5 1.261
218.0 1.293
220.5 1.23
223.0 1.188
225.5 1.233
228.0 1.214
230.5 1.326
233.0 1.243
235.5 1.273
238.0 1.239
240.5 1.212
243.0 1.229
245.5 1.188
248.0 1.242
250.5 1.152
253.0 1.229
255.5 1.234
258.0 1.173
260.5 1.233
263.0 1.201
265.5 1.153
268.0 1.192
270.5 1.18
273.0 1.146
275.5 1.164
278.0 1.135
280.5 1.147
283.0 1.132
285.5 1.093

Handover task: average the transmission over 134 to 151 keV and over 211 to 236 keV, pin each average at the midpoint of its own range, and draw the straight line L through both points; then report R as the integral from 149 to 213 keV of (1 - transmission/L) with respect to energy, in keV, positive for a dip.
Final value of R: 8.6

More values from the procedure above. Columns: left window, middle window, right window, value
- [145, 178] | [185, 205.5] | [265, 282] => -1.45 keV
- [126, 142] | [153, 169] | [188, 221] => 2.51 keV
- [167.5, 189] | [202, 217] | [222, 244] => -1.36 keV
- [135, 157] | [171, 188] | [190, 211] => 2.87 keV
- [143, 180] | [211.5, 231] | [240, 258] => -1.00 keV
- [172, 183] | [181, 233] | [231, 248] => -3.74 keV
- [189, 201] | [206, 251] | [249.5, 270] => -1.15 keV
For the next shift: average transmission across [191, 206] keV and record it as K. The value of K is 1.22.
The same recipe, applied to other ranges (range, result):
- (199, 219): 1.24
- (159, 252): 1.17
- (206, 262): 1.23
